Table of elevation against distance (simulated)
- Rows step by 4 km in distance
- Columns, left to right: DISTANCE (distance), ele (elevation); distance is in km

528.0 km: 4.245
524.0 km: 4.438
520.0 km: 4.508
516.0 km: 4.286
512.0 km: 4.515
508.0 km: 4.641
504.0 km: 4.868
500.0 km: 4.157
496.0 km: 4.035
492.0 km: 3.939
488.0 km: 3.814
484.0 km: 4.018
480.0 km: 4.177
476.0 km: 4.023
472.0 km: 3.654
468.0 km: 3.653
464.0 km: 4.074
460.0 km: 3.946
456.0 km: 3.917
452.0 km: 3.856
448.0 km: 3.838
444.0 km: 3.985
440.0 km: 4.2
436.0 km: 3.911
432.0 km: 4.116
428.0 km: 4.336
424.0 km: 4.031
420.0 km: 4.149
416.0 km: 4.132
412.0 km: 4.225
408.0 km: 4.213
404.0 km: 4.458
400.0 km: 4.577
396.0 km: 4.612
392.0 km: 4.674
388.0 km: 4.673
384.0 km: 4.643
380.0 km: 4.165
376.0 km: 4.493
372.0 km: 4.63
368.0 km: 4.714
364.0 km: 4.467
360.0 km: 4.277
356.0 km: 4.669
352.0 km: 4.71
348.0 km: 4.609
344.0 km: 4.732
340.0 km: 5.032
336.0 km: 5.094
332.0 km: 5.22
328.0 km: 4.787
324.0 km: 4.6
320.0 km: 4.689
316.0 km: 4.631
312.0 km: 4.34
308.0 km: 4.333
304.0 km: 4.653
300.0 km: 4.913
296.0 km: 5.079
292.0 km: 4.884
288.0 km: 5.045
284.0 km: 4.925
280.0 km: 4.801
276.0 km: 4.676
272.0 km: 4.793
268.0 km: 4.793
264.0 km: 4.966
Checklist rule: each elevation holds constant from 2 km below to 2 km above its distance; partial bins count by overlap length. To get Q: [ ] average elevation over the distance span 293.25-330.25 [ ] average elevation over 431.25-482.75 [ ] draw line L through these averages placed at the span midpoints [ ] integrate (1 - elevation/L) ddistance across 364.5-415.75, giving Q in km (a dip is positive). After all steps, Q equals -2.5 km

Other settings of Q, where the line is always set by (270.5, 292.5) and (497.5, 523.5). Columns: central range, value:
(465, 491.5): 3.7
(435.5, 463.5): 3.8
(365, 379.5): 0.5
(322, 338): -0.5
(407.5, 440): 3.4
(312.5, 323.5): 0.4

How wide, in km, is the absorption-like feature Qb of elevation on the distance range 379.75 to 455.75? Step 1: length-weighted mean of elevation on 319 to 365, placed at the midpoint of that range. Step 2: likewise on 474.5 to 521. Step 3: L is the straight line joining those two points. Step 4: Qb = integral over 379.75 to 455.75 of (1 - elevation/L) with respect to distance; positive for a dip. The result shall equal 4.4 km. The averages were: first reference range 4.75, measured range 4.25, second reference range 4.25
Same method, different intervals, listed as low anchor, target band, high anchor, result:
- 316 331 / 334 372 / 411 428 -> -1.3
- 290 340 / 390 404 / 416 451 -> -1.0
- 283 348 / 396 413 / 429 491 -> -0.5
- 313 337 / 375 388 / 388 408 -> 0.4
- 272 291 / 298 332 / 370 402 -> 0.8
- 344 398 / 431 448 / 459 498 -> 0.6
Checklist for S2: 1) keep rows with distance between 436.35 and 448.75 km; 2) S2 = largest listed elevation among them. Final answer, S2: 4.2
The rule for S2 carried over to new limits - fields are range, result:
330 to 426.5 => 5.22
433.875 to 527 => 4.868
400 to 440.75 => 4.577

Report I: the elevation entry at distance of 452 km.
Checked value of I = 3.856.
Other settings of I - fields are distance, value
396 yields 4.612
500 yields 4.157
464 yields 4.074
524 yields 4.438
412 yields 4.225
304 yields 4.653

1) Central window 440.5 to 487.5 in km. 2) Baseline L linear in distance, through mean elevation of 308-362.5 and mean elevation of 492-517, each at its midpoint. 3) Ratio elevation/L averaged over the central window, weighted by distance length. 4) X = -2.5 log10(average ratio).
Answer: 0.14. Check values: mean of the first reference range 4.71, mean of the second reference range 4.38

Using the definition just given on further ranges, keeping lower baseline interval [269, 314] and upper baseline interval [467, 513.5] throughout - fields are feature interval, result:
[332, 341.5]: -0.106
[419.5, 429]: 0.047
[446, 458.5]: 0.101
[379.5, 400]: -0.032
